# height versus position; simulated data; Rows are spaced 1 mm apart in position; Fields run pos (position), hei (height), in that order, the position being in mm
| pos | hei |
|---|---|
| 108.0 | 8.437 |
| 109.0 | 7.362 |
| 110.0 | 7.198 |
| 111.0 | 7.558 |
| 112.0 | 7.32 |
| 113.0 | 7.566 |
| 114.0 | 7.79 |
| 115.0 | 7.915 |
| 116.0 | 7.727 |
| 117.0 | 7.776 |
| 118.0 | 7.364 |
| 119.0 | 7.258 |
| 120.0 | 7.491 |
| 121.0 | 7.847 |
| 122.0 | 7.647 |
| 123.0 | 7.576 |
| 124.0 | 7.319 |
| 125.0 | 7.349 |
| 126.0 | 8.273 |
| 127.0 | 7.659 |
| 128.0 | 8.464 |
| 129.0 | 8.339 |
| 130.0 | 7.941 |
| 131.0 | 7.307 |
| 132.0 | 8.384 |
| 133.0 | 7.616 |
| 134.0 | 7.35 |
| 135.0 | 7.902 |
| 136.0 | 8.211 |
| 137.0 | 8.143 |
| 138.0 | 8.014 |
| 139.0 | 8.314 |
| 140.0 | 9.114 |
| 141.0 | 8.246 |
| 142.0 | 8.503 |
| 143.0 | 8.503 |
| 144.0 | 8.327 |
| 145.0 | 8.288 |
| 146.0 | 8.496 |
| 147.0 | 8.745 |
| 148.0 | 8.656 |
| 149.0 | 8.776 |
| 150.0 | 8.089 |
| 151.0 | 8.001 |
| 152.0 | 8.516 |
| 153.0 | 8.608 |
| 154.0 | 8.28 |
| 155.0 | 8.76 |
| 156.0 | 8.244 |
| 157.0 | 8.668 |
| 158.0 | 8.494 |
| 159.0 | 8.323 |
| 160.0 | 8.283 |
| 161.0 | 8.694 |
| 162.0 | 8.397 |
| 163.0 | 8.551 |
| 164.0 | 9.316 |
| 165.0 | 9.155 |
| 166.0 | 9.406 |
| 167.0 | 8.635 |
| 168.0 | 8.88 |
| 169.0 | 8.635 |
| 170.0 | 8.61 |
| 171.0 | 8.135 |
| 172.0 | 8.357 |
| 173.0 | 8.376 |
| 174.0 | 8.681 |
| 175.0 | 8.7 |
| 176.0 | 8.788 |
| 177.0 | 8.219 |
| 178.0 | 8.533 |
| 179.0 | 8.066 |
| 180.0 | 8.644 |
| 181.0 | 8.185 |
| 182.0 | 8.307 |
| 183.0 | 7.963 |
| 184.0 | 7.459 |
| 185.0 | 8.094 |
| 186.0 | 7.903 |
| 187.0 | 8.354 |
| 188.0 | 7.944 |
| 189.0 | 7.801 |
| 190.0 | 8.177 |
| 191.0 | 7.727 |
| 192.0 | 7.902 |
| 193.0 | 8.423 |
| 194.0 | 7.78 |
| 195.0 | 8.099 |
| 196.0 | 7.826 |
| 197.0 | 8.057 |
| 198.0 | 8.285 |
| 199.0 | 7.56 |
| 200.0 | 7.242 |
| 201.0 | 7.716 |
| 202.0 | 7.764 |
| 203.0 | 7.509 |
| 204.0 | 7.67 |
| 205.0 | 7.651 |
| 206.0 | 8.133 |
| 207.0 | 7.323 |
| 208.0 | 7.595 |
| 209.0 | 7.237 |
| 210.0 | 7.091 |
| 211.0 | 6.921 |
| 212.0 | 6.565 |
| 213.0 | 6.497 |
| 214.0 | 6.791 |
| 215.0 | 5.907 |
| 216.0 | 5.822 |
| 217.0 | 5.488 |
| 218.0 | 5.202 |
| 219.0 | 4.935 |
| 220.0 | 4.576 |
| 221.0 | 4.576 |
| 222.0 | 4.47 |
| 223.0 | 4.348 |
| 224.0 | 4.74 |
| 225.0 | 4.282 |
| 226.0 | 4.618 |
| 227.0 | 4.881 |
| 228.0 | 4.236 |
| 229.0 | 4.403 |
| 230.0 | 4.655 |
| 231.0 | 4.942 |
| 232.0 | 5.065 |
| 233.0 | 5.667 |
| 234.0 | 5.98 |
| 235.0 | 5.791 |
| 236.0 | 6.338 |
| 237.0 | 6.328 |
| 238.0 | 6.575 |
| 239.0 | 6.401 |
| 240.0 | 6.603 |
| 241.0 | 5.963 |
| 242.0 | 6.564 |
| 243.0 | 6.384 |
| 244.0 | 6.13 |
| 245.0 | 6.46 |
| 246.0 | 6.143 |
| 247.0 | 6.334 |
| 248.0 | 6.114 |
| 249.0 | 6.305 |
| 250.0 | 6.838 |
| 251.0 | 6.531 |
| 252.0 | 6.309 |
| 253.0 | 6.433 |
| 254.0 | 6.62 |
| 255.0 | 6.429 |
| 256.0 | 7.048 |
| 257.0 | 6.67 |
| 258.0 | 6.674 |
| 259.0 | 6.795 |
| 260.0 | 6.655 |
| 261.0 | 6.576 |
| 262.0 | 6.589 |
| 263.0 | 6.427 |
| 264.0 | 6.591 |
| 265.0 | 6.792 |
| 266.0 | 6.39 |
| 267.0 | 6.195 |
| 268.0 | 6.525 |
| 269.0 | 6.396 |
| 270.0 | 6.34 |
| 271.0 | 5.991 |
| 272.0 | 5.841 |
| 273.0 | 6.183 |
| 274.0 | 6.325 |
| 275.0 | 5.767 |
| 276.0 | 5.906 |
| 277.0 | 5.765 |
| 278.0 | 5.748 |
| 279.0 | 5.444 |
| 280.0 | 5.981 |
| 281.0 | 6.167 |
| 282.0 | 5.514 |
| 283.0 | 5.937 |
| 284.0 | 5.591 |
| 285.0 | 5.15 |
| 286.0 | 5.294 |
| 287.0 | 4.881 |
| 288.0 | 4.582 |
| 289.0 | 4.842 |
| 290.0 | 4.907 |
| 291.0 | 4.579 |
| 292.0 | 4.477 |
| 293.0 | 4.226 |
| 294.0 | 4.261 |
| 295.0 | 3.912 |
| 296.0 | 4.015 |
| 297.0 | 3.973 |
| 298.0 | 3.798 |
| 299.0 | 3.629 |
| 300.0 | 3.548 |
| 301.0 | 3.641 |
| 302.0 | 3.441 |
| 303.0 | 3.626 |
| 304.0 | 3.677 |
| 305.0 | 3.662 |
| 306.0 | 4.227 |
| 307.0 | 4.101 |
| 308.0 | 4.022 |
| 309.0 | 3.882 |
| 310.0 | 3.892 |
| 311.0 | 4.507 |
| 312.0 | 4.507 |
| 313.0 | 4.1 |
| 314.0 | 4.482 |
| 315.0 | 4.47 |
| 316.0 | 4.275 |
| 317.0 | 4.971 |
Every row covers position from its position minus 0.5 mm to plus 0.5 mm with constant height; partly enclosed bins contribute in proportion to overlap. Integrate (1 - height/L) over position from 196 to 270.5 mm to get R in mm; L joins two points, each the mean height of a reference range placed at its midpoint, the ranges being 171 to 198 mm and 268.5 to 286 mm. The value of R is 6.9 mm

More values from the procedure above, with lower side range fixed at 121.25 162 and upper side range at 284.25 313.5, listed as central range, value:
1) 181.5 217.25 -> -4.2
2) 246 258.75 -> -2.7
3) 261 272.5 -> -3.1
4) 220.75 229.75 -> 2.3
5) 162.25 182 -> -3.1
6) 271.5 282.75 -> -2.7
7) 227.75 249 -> -0.6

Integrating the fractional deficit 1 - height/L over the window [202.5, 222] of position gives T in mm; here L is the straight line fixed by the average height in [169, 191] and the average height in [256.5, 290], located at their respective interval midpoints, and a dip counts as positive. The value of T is 2.72 mm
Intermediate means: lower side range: 8.25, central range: 6.45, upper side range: 6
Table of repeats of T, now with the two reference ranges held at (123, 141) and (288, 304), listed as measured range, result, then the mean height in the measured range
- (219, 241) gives 1.5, 5.22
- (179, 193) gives -2.8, 8.05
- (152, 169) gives -3.2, 8.66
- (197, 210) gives -2.8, 7.64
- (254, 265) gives -3.8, 6.65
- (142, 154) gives -1.3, 8.45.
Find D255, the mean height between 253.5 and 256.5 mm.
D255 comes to 6.7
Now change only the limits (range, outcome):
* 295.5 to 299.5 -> 3.85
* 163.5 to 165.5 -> 9.24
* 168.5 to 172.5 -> 8.43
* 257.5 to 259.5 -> 6.73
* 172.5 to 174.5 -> 8.53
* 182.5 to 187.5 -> 7.95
